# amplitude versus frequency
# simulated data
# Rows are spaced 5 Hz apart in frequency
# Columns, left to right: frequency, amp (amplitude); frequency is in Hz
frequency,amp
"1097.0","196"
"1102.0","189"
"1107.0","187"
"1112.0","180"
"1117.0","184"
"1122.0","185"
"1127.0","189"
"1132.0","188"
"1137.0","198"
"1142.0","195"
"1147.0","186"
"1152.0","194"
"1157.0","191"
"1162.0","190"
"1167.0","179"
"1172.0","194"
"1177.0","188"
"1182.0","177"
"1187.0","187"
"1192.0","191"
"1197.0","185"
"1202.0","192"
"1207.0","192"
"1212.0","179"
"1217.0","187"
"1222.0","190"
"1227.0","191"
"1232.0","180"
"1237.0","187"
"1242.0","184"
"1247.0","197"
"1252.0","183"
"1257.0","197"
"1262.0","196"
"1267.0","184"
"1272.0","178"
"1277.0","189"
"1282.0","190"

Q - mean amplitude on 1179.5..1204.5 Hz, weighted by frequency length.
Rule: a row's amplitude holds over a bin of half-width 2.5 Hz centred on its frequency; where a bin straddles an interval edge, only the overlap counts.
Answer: 186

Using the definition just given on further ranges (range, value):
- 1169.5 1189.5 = 186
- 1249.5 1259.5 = 190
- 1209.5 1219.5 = 183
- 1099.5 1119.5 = 185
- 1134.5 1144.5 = 196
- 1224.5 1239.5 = 186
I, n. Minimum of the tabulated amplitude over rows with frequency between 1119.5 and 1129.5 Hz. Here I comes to 185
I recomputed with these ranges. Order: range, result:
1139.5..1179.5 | 179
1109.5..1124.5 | 180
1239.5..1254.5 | 183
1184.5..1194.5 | 187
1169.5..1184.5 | 177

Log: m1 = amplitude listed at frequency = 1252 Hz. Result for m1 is 183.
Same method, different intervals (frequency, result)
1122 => 185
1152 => 194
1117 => 184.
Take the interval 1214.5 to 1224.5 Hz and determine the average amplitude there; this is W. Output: 188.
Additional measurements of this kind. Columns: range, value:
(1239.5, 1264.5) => 191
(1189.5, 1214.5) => 188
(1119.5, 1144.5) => 191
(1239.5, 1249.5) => 190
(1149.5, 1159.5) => 192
